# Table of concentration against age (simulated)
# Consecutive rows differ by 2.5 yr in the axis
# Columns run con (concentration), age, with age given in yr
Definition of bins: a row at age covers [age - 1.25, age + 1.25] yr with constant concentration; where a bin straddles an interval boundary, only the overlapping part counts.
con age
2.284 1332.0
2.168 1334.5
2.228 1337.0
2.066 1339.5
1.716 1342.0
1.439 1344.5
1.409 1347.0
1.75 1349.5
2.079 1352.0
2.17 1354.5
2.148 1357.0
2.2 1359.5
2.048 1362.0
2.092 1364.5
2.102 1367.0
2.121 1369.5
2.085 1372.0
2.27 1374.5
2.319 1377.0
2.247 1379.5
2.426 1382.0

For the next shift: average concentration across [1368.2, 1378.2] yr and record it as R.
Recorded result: 2.2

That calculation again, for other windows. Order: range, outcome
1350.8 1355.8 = 2.13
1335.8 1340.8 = 2.14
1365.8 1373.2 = 2.1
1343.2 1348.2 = 1.43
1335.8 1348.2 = 1.77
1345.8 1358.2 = 1.91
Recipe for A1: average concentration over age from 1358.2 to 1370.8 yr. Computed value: 2.11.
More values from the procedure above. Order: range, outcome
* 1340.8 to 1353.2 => 1.68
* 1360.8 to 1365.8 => 2.07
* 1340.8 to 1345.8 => 1.57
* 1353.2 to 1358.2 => 2.16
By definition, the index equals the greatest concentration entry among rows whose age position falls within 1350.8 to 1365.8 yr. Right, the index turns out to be 2.2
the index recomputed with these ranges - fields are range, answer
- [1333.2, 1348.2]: 2.228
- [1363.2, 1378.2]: 2.319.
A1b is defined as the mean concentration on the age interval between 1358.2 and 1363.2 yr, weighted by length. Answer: 2.12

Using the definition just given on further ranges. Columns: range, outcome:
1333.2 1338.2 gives 2.2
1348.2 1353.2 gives 1.91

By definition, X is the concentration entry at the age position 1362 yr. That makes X 2.048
